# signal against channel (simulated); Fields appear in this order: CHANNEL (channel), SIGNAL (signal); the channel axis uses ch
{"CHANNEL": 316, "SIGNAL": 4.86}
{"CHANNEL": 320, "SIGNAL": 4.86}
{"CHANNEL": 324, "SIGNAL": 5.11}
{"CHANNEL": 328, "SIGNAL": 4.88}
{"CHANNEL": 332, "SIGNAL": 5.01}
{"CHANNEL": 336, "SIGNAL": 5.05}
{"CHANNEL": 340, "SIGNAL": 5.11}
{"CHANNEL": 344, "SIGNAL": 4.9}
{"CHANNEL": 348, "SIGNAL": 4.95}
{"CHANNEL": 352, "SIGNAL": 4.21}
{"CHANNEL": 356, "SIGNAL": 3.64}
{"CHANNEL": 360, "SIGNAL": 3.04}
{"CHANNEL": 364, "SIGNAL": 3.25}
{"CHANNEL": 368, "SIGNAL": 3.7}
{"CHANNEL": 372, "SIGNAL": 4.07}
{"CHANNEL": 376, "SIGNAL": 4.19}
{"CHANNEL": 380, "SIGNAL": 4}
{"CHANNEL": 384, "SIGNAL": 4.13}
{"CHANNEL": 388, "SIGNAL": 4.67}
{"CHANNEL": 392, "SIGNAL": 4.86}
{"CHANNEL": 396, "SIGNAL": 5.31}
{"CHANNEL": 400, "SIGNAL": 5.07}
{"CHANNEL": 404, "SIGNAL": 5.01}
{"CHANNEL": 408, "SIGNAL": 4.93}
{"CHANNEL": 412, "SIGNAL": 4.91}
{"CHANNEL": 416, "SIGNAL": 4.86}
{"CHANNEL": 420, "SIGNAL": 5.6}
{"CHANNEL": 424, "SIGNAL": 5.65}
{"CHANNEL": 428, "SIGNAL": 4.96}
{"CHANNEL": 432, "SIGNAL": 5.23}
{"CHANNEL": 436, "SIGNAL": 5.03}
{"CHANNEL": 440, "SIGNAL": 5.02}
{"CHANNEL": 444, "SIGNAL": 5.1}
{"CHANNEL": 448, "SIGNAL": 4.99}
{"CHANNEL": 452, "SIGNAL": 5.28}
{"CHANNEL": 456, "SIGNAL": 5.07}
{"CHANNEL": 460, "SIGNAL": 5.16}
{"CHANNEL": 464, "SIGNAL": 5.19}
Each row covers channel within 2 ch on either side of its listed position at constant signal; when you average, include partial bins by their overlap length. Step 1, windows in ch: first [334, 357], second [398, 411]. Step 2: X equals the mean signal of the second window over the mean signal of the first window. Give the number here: 1.07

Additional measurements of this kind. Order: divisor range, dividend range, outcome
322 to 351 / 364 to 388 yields 0.81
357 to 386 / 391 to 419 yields 1.33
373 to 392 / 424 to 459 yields 1.19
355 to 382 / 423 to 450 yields 1.38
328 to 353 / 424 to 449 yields 1.04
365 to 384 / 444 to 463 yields 1.29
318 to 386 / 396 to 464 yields 1.18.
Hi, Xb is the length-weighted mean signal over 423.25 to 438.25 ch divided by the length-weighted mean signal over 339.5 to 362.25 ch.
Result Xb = 1.2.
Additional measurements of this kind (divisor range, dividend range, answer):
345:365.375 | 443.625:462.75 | 1.32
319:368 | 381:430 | 1.12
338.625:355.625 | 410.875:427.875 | 1.12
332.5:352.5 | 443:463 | 1.04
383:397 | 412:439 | 1.09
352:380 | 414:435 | 1.41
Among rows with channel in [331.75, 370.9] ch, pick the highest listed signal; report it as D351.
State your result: 5.11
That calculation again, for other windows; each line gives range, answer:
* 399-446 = 5.65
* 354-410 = 5.31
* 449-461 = 5.28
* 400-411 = 5.07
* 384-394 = 4.86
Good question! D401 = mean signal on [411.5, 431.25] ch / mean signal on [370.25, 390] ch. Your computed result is 1.24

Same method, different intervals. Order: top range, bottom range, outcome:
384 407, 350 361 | 1.33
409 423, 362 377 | 1.36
